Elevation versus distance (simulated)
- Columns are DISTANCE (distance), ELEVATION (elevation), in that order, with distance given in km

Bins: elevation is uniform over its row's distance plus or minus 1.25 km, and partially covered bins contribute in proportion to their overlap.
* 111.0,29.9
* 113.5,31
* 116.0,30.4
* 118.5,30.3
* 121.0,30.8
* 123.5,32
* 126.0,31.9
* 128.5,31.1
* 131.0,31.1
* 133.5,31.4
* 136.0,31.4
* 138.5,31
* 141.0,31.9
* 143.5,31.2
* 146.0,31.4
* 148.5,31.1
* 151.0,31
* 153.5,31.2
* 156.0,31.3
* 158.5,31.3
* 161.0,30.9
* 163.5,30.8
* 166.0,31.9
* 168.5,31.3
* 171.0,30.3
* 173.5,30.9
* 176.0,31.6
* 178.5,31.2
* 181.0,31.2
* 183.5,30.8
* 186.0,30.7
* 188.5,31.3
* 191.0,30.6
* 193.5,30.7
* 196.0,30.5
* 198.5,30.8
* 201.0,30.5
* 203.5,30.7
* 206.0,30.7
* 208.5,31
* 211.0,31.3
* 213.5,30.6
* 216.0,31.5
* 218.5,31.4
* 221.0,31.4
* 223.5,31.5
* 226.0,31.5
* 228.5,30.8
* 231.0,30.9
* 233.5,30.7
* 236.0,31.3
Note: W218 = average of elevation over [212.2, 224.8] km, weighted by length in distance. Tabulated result 31.3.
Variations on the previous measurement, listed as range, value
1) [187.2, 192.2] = 31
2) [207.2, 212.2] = 31.1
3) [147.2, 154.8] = 31.1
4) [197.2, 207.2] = 30.7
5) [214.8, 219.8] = 31.4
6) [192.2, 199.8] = 30.7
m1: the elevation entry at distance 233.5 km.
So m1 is 30.7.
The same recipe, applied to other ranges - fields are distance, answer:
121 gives 30.8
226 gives 31.5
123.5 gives 32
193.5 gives 30.7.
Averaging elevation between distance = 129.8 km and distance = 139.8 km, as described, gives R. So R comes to 31.2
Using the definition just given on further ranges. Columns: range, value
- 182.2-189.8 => 30.9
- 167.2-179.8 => 31.1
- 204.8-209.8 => 30.9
